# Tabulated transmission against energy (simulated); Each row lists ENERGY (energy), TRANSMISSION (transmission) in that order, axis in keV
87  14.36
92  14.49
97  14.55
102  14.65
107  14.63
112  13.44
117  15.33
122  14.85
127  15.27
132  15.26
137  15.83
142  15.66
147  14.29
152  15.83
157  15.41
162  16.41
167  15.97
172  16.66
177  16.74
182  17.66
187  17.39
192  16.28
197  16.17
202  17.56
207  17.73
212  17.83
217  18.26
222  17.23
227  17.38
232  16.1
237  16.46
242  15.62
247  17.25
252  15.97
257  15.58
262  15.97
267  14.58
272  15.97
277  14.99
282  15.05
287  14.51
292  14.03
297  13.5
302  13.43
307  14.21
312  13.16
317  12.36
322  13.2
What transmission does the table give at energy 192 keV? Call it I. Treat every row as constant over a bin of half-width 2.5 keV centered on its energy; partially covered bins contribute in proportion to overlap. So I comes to 16.28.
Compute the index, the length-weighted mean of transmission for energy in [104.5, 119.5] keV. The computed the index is 14.5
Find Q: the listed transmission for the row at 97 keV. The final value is 14.55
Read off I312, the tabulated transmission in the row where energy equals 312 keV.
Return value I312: 13.16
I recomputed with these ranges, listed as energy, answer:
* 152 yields 15.83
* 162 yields 16.41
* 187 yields 17.39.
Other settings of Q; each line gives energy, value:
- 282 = 15.05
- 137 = 15.83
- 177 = 16.74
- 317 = 12.36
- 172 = 16.66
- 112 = 13.44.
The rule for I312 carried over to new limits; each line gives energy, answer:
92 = 14.49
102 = 14.65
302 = 13.43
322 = 13.2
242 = 15.62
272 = 15.97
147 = 14.29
